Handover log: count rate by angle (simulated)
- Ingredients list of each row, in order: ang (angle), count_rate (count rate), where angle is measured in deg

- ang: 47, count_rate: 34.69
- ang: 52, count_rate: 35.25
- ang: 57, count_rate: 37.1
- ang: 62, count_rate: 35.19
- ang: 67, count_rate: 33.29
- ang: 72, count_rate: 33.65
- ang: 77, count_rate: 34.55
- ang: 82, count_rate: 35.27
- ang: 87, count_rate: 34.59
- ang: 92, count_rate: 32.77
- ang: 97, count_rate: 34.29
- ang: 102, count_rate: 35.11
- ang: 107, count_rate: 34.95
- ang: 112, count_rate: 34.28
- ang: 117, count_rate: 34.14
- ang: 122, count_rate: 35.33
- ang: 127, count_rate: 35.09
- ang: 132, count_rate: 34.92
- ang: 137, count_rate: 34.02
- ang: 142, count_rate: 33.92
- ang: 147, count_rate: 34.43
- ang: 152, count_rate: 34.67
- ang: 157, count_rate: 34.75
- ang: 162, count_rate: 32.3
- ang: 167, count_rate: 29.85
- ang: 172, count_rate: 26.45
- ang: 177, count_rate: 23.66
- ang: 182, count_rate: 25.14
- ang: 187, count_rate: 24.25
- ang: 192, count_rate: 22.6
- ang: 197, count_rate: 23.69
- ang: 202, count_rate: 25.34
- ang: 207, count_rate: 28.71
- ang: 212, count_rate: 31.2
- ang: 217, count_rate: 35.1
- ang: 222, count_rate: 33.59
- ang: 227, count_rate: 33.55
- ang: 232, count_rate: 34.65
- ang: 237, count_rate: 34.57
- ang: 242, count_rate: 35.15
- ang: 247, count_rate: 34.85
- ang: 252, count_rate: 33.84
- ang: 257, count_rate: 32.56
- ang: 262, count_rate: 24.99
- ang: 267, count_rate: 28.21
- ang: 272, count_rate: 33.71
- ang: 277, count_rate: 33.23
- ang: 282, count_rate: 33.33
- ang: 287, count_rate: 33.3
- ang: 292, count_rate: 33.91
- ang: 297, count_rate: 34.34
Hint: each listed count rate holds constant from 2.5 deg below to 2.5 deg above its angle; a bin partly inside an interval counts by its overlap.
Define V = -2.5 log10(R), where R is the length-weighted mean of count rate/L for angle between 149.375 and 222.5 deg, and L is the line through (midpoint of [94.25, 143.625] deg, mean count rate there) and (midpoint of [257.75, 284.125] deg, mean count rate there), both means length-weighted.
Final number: 0.15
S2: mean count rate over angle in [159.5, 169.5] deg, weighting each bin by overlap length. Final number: 31.1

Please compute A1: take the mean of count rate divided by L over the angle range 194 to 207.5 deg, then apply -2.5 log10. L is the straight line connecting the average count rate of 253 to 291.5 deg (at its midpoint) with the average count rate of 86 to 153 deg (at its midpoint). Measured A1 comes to 0.28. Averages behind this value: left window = 34.5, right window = 31.6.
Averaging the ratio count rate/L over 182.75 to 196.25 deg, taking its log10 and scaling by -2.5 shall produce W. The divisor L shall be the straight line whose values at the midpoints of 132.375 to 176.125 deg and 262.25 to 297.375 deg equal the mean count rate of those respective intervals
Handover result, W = 0.34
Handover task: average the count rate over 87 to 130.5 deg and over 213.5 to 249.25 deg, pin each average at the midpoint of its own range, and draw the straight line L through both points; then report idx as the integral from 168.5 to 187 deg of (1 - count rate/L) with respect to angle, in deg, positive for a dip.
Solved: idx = 5.0 deg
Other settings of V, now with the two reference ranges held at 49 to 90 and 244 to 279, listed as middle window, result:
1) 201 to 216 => 0.110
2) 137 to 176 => 0.043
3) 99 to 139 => -0.023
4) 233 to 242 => -0.088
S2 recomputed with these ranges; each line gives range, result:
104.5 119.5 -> 34.5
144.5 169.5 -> 33.2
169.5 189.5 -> 24.9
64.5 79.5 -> 33.8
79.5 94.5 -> 34.2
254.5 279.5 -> 30.5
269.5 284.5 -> 33.4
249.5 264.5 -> 30.5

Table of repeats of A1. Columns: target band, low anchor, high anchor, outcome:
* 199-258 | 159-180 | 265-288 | -0.075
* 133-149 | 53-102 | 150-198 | -0.138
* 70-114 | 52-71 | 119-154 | 0.016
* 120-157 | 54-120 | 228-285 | -0.020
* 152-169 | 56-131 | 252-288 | 0.022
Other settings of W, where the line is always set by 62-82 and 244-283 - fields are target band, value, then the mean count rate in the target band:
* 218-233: -0.06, 34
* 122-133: -0.05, 35.1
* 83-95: 0.00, 33.9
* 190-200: 0.37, 23.3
